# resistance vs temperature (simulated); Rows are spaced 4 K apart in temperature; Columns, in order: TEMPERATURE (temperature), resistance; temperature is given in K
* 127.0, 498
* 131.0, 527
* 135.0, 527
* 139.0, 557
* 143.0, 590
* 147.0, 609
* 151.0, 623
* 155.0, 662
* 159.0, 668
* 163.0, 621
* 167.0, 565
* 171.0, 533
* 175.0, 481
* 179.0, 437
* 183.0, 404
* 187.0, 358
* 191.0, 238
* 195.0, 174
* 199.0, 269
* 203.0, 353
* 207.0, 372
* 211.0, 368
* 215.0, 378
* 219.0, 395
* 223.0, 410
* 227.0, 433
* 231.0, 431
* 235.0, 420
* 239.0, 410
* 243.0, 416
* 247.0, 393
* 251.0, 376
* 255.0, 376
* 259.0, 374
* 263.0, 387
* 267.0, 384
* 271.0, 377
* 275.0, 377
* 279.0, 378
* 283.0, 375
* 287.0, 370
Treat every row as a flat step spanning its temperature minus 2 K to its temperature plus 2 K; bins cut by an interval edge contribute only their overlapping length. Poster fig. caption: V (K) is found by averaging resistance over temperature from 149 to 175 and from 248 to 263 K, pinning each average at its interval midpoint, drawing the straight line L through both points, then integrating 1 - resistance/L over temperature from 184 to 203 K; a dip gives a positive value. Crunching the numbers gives 9.0 K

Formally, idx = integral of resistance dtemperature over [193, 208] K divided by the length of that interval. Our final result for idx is 287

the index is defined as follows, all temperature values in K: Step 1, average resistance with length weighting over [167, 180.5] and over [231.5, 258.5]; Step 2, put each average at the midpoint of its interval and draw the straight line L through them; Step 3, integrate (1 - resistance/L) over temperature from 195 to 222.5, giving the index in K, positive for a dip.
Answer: 6.2 K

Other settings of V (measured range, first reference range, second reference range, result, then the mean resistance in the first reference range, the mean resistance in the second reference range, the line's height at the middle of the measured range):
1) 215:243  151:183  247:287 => 2.07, 560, 379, 448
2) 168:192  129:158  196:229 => 2.65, 588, 366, 471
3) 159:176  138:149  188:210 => -4.00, 588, 289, 458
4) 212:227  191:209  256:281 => -4.07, 286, 379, 313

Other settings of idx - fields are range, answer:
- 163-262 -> 395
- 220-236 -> 422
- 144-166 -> 631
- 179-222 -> 338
